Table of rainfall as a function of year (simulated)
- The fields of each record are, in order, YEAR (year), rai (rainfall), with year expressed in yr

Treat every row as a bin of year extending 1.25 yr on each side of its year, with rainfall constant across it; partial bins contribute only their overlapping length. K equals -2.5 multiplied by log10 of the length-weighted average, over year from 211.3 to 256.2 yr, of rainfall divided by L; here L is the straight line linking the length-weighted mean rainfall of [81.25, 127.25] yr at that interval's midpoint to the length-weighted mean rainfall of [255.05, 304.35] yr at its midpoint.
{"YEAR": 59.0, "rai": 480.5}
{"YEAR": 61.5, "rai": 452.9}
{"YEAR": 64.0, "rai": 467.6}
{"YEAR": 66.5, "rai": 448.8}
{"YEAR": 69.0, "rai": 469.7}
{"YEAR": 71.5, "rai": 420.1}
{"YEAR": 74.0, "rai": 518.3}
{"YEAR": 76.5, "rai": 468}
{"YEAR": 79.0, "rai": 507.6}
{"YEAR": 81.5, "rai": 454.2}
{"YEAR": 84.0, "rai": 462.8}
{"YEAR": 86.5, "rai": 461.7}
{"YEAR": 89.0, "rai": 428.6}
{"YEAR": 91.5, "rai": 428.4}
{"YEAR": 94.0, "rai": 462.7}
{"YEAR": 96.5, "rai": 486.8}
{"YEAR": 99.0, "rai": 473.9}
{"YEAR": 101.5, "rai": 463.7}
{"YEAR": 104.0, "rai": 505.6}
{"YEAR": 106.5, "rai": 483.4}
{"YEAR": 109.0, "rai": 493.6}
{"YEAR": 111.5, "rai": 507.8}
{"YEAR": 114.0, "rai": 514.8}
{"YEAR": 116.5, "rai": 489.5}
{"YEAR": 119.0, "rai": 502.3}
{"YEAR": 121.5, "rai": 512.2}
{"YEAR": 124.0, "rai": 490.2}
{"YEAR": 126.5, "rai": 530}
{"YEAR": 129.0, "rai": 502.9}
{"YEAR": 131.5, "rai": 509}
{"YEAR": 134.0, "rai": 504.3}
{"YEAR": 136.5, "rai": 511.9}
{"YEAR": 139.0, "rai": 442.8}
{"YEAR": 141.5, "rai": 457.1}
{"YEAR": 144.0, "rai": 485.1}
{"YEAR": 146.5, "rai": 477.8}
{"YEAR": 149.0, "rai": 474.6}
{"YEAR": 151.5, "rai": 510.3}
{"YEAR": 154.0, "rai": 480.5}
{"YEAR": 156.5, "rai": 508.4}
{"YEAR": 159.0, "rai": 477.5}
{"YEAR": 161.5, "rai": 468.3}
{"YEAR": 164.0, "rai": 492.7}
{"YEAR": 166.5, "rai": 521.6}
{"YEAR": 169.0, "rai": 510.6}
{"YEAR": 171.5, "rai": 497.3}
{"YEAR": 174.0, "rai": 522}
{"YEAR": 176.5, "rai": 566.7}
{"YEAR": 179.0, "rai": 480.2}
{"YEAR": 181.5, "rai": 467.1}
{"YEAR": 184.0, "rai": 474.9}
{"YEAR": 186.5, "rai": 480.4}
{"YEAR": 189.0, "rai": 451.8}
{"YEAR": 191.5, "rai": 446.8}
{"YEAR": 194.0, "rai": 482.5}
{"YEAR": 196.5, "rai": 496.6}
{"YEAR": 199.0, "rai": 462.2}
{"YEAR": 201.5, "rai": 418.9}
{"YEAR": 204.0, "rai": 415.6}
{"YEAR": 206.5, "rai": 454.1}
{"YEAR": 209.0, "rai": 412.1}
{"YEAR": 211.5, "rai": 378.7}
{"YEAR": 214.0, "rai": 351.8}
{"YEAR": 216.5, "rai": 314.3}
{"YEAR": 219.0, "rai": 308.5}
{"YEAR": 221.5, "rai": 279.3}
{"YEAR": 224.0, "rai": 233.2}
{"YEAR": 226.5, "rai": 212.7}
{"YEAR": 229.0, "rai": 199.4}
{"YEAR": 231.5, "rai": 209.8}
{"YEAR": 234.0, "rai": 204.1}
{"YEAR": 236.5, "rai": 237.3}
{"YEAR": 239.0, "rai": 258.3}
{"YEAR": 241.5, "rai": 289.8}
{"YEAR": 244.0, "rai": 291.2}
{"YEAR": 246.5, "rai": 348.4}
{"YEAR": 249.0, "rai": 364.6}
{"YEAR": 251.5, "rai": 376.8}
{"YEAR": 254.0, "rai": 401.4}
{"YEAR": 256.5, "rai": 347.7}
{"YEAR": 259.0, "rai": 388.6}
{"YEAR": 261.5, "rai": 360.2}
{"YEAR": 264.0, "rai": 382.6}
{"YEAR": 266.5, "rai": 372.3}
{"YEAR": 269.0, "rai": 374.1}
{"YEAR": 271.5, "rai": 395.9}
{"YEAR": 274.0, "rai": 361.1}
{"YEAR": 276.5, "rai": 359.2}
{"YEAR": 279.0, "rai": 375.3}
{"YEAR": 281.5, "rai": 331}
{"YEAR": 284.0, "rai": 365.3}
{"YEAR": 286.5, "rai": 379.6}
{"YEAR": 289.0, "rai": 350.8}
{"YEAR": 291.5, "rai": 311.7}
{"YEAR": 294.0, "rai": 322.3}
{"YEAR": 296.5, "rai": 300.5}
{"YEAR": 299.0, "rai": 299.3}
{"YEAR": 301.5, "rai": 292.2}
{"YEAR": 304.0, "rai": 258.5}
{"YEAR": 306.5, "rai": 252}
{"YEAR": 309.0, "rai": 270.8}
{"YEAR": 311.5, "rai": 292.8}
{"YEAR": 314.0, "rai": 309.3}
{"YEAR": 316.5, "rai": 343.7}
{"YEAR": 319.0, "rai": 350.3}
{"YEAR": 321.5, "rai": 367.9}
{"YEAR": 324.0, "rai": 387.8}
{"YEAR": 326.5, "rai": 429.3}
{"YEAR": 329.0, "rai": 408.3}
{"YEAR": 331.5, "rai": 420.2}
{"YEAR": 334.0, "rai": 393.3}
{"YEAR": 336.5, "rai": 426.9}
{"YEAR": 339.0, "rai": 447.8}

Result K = 0.29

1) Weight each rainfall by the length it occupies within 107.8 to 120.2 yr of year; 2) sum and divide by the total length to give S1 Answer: 502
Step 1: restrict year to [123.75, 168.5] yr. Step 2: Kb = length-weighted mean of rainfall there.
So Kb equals 492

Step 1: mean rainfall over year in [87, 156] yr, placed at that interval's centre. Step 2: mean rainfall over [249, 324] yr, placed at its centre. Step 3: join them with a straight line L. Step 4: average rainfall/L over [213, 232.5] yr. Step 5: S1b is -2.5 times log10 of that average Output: 0.45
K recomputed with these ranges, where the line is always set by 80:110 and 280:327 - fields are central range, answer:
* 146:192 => -0.177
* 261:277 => -0.073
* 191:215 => -0.100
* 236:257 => 0.118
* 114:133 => -0.132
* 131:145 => -0.108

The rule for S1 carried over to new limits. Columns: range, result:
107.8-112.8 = 501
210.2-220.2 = 339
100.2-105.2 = 484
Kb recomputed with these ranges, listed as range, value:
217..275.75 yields 313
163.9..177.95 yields 520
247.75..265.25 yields 375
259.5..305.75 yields 344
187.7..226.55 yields 388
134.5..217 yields 468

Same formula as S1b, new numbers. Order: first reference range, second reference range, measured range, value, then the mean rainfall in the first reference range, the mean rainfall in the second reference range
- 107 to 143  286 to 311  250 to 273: -0.10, 497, 301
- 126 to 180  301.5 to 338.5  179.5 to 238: 0.23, 497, 351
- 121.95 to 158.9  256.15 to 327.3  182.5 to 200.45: -0.07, 492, 342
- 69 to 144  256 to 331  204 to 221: 0.10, 482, 345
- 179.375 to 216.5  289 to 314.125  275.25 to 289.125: -0.13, 439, 293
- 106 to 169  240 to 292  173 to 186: -0.12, 494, 359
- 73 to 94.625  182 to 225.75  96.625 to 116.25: -0.09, 465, 403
